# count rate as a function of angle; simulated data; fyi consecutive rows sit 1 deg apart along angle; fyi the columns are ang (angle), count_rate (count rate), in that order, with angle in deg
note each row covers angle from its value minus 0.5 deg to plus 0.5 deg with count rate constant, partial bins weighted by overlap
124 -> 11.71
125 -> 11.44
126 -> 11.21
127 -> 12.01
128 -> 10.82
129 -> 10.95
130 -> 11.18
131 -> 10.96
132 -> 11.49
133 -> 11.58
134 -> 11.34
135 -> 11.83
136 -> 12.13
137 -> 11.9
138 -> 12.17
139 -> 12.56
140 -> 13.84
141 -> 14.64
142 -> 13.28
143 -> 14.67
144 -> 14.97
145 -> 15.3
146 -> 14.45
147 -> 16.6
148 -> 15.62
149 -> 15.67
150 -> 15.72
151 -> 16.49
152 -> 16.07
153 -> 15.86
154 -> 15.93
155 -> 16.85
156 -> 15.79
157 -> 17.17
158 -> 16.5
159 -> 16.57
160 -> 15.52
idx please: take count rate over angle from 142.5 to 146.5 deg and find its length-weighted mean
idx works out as 14.8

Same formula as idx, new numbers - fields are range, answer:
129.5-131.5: 11.1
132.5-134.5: 11.5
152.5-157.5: 16.3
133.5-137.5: 11.8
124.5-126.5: 11.3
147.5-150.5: 15.7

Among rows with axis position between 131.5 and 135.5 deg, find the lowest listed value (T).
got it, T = 11.34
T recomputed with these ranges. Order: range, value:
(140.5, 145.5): 13.28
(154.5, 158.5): 15.79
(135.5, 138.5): 11.9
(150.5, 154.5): 15.86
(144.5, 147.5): 14.45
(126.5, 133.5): 10.82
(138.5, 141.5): 12.56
